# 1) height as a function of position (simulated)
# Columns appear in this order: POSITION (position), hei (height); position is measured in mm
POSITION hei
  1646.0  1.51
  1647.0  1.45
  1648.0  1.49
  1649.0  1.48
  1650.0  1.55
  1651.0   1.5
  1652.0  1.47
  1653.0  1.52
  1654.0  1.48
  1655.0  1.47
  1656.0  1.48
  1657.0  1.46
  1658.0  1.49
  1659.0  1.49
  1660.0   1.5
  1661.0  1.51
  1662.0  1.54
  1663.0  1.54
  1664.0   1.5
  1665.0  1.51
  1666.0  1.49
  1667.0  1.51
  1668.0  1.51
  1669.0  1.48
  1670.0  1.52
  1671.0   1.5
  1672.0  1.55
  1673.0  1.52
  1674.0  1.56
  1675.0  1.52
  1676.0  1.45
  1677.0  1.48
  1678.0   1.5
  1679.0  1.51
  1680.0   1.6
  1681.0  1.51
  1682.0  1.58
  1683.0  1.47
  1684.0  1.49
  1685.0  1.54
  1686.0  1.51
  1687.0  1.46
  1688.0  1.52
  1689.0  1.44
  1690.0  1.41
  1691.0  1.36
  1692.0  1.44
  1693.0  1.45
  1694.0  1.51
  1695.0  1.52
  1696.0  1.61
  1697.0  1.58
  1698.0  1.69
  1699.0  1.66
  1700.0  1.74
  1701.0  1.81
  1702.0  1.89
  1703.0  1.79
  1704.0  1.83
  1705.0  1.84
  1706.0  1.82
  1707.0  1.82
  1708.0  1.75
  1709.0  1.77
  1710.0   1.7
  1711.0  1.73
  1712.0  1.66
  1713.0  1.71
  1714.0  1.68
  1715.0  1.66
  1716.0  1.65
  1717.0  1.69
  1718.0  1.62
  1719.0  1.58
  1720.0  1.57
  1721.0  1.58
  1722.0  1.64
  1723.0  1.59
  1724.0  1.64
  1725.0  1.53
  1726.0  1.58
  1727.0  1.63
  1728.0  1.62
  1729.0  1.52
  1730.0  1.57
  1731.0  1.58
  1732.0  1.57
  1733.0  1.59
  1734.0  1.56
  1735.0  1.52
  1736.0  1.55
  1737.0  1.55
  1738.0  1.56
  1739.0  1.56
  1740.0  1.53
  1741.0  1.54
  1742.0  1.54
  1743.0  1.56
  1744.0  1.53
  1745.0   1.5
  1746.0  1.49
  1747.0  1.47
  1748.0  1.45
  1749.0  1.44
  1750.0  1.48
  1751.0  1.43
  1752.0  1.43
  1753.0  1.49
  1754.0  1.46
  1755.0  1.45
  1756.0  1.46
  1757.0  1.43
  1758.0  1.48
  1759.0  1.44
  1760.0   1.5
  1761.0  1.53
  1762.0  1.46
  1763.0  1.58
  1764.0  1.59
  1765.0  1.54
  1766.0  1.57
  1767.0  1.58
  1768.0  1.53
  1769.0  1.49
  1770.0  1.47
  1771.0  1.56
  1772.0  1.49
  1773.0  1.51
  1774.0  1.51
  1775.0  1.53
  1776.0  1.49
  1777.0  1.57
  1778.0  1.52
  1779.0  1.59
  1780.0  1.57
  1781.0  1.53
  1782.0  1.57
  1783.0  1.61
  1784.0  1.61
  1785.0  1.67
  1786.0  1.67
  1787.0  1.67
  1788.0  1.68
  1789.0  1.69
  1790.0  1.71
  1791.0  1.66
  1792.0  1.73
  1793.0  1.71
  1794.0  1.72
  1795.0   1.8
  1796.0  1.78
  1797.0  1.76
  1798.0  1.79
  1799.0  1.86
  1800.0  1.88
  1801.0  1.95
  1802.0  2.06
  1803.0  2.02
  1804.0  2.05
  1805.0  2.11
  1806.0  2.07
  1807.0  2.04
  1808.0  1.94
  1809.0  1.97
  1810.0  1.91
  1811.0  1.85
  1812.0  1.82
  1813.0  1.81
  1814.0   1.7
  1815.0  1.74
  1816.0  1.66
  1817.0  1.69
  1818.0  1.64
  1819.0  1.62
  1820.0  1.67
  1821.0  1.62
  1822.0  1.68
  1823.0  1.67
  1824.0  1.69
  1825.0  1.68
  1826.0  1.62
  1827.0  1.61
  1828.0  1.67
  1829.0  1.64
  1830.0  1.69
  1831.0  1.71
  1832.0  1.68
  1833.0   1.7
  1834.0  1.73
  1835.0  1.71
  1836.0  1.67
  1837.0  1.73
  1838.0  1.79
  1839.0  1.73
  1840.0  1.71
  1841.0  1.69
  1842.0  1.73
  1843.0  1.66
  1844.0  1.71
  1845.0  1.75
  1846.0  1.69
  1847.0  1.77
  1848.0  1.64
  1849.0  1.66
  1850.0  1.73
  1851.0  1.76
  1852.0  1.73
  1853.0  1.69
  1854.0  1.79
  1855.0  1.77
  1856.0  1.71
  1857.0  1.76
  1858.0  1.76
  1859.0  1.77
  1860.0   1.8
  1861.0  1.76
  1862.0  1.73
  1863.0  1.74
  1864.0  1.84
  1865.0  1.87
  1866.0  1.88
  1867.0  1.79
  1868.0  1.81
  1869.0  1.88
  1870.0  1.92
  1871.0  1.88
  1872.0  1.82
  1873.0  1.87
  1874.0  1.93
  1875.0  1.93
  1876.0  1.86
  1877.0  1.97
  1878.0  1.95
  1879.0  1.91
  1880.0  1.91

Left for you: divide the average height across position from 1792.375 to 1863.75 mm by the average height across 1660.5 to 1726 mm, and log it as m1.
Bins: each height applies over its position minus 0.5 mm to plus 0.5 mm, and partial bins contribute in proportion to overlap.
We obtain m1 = 1.11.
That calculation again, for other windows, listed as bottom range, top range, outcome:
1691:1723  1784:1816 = 1.09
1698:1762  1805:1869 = 1.10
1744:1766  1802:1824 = 1.23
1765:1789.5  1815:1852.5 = 1.08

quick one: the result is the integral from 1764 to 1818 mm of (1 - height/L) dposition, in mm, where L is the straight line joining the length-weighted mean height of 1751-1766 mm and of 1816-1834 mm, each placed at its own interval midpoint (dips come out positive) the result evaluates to -4.7 mm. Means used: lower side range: 1.49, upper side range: 1.67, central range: 1.72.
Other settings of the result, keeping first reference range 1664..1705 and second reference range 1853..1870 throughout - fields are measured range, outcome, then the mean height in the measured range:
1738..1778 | 3.6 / 1.51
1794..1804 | -1.0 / 1.88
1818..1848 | 1.1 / 1.69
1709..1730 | -0.4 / 1.63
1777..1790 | 0.5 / 1.62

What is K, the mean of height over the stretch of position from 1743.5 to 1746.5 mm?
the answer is 1.51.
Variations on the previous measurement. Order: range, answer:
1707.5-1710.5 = 1.74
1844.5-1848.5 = 1.71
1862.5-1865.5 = 1.82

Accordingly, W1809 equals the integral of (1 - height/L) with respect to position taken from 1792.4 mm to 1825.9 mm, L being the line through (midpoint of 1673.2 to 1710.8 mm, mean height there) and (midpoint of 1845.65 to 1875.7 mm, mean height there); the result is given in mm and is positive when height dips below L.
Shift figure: -1.6 mm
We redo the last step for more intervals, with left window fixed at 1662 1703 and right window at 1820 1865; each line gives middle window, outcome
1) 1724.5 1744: 0.4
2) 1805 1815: -1.3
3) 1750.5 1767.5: 1.3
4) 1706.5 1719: -1.0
